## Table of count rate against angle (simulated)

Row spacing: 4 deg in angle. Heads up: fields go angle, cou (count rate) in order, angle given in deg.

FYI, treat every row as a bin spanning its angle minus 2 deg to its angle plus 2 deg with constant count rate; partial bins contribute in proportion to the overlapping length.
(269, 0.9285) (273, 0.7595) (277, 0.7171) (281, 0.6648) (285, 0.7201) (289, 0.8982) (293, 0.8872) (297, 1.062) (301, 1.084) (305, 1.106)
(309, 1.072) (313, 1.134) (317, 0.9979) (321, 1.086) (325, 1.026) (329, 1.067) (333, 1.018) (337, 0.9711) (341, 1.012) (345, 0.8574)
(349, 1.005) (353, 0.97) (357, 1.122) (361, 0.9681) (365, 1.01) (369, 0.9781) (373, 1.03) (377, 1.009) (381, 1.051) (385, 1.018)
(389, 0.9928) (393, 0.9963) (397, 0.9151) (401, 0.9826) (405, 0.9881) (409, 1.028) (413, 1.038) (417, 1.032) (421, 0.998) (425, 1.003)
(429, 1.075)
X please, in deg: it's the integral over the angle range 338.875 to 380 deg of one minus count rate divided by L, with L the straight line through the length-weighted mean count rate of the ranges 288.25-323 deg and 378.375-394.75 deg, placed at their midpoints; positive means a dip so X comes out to 1.0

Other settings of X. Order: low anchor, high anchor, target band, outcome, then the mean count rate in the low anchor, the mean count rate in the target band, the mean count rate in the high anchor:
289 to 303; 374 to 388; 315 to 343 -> -0.54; 0.995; 1.03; 1.02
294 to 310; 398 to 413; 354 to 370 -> 0.15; 1.07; 1.02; 0.999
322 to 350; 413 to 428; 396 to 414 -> 0.41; 0.997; 0.992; 1.02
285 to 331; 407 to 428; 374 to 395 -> 0.18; 1.02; 1.01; 1.02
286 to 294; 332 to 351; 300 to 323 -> -4.22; 0.872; 1.08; 0.97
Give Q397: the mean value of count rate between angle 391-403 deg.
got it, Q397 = 0.965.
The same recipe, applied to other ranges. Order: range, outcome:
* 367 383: 1.02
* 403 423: 1.02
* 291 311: 1.04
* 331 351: 0.973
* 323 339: 1.02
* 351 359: 1.05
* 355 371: 1.02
